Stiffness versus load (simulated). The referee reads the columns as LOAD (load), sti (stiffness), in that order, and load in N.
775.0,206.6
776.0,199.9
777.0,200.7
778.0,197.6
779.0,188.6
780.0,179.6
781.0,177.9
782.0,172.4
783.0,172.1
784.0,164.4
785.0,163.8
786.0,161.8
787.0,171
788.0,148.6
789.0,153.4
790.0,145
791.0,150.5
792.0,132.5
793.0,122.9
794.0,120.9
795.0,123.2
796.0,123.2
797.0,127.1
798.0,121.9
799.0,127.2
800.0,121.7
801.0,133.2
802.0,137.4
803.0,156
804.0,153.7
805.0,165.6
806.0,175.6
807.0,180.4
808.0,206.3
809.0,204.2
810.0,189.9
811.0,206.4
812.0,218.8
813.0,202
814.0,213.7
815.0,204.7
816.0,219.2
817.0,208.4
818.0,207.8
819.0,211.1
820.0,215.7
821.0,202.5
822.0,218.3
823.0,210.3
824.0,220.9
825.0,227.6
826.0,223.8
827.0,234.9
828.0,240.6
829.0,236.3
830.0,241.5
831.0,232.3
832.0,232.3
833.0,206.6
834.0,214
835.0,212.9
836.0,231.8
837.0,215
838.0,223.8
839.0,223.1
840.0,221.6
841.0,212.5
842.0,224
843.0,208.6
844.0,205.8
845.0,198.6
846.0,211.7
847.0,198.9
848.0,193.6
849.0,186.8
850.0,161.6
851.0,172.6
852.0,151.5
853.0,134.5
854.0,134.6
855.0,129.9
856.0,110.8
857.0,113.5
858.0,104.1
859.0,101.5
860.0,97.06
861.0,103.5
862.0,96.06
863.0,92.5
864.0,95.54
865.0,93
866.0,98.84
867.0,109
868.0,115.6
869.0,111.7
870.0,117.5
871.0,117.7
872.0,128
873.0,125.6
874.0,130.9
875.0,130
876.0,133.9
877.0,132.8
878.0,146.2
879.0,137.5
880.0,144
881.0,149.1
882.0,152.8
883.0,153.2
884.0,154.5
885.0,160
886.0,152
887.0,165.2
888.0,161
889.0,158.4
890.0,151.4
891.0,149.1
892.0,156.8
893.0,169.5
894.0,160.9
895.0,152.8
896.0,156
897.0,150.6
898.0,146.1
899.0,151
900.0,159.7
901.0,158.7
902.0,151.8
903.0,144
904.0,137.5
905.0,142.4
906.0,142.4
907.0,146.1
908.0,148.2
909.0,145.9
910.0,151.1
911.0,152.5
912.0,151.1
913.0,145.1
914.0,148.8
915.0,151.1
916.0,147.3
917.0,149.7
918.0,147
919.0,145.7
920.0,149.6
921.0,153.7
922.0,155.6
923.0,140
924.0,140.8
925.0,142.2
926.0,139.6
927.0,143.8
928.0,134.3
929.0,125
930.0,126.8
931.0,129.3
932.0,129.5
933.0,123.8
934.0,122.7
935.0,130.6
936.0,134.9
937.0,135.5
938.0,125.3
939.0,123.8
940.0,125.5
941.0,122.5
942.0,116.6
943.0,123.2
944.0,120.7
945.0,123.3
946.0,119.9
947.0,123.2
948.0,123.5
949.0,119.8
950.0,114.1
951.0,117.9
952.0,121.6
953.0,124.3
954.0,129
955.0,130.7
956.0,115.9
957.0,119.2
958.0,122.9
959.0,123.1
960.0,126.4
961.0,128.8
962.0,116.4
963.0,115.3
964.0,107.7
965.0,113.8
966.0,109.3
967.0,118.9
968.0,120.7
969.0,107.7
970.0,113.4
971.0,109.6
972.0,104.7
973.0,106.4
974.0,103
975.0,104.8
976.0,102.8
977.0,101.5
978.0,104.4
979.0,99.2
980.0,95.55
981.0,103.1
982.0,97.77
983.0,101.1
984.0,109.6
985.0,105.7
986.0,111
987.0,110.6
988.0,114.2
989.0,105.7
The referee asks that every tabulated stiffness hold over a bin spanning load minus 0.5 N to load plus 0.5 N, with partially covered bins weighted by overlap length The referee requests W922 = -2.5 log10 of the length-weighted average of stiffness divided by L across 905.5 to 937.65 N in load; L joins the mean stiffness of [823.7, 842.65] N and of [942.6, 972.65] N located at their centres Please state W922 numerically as 0.06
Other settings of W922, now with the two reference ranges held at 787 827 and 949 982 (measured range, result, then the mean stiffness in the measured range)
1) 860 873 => 0.38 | 107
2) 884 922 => -0.10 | 152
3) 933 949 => -0.01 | 125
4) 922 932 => -0.06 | 136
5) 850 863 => 0.28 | 121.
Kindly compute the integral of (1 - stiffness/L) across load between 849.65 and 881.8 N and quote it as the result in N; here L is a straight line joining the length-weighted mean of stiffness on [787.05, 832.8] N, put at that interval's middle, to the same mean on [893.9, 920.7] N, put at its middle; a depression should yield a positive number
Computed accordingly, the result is 8.06 N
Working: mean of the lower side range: 183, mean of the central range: 123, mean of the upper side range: 149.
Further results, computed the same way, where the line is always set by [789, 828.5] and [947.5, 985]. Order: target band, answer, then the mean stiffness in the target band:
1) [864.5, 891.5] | 2.4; 136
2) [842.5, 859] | 0.0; 162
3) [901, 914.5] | -0.9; 147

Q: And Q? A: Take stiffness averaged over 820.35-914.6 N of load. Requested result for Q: 162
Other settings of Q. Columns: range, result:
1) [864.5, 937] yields 142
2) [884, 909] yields 153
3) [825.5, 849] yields 219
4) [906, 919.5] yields 148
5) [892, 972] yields 134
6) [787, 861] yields 181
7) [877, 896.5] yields 154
